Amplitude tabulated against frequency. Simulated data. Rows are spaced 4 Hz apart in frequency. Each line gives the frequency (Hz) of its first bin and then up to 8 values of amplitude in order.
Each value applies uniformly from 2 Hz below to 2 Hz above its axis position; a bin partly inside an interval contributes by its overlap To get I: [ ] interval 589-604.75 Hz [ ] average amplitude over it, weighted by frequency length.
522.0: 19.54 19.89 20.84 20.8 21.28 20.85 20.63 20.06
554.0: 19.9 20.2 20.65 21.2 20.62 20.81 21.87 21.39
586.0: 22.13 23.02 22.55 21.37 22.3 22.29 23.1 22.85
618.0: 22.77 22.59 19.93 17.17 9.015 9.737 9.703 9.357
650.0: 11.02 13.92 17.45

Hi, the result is 22.3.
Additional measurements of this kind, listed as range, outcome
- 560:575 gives 20.8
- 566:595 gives 21.7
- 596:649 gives 17.7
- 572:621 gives 22.2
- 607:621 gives 22.8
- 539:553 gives 20.5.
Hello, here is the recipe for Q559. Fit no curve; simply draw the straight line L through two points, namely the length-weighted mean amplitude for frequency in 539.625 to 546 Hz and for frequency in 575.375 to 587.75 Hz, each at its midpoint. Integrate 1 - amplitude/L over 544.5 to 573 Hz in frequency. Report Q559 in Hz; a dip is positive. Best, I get 1.0 Hz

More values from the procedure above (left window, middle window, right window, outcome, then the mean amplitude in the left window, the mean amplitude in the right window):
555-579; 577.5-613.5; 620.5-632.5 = -3.9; 20.8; 19.3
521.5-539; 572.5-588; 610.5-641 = -2.1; 20.5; 17.7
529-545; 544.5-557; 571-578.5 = 0.5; 20.9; 21.1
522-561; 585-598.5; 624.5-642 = -4.8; 20.4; 13.3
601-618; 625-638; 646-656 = 2.3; 22.7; 11.8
